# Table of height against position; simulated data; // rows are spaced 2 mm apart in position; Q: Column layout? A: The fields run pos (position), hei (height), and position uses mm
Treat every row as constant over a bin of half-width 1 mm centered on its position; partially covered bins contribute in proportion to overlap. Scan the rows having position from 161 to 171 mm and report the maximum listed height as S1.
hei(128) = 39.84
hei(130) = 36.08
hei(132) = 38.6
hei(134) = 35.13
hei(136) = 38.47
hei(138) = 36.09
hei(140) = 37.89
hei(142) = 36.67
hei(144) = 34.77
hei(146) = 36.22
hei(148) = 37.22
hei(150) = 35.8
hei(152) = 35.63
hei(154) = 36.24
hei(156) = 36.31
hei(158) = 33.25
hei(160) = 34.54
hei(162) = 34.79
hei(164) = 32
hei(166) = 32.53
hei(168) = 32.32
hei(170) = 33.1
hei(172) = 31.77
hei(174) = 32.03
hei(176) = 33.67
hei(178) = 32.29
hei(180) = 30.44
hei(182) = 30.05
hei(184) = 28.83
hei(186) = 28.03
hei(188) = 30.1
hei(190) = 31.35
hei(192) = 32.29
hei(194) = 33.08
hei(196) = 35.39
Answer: 34.79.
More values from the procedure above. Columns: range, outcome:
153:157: 36.31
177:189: 32.29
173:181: 33.67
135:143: 38.47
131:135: 38.6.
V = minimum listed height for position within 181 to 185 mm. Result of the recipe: 28.83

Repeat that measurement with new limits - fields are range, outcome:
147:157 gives 35.63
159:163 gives 34.54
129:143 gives 35.13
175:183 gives 30.05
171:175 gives 31.77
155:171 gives 32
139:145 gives 34.77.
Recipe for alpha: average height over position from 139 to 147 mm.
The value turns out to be 36.4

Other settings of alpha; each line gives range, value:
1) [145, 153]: 36.2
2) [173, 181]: 32.1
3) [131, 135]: 36.9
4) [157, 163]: 34.2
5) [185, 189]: 29.1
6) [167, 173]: 32.4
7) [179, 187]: 29.3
